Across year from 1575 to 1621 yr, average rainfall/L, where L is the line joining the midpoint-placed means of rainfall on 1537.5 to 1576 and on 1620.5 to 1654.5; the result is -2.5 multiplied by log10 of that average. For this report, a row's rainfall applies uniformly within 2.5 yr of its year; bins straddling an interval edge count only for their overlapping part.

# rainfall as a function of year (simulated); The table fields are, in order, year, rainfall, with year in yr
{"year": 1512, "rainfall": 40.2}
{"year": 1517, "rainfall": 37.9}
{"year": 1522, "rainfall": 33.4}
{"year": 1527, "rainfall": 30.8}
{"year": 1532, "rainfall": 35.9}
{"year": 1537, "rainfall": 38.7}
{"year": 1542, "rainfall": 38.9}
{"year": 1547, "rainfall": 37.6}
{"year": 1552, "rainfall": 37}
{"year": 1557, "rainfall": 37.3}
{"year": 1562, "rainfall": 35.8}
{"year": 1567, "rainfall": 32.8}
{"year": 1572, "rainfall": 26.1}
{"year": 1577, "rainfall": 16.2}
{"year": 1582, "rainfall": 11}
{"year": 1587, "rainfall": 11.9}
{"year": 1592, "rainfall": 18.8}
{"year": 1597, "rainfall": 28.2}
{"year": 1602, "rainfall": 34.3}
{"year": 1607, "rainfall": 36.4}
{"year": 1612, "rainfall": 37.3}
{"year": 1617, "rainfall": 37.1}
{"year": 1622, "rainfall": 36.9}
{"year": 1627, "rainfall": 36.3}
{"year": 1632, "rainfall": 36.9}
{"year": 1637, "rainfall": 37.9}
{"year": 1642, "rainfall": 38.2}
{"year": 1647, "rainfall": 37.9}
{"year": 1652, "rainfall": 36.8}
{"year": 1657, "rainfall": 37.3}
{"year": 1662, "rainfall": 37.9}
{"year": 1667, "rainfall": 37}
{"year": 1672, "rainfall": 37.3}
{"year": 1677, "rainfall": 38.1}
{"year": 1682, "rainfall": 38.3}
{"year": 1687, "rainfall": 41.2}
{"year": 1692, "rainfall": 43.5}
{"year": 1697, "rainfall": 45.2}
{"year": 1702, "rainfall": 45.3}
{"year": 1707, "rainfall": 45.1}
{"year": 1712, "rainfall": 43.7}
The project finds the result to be 0.35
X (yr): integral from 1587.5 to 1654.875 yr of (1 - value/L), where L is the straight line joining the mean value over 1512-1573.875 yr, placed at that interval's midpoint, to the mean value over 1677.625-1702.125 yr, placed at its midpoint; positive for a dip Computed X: 8.5 yr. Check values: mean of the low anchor 35.5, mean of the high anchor 42.1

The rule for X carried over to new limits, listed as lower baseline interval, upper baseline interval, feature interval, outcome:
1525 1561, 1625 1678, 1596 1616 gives 1.28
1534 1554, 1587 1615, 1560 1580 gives 4.20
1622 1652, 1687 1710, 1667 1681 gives 1.32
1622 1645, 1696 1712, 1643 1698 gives 3.17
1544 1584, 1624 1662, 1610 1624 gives -0.93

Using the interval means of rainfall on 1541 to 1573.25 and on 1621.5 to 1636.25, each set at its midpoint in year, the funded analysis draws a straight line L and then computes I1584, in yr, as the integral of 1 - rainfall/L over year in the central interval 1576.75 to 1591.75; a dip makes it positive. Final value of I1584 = 9.4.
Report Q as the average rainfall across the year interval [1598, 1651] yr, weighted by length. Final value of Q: 36.7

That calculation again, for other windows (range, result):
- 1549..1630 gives 29.7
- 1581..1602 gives 19.9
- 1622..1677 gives 37.4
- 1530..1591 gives 29.6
